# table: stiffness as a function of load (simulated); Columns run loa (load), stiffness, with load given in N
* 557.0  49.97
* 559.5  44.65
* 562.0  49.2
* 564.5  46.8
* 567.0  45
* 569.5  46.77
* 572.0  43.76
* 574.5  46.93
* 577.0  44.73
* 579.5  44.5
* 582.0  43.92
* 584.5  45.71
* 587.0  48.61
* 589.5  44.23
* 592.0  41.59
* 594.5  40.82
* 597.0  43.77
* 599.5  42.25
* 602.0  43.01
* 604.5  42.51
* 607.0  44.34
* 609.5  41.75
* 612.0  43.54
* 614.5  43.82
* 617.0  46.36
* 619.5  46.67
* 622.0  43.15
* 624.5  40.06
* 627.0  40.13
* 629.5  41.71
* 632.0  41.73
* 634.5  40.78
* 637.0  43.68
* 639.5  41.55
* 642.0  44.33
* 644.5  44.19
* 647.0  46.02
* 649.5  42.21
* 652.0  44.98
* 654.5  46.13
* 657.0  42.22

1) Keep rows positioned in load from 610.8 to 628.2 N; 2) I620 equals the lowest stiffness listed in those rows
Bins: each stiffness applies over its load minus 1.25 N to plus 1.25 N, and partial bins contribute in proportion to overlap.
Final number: 40.06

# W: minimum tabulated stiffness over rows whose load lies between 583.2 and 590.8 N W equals 44.23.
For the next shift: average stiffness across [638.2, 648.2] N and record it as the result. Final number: 44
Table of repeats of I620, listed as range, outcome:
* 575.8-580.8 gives 44.5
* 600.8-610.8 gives 41.75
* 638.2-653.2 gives 41.55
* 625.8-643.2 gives 40.13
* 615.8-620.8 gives 46.36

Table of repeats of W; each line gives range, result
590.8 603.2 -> 40.82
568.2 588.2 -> 43.76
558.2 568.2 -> 44.65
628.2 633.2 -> 41.71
